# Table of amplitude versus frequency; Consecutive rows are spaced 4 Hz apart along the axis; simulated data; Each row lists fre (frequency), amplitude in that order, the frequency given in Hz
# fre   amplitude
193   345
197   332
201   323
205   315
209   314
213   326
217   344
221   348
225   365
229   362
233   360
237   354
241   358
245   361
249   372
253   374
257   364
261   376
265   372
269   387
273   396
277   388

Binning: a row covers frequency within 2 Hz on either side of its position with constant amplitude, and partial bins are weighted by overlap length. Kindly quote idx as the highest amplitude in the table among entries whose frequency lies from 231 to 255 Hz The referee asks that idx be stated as 374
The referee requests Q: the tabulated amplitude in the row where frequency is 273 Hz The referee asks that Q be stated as 396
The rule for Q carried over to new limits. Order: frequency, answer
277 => 388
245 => 361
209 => 314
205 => 315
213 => 326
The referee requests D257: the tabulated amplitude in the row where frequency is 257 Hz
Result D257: 364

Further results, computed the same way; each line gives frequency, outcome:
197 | 332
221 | 348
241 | 358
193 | 345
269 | 387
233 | 360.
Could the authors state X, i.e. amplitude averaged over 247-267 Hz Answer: 372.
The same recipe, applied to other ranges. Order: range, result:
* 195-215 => 322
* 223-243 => 360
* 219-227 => 356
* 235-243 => 356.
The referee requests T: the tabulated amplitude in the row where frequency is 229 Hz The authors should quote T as 362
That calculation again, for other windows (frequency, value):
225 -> 365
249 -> 372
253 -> 374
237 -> 354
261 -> 376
